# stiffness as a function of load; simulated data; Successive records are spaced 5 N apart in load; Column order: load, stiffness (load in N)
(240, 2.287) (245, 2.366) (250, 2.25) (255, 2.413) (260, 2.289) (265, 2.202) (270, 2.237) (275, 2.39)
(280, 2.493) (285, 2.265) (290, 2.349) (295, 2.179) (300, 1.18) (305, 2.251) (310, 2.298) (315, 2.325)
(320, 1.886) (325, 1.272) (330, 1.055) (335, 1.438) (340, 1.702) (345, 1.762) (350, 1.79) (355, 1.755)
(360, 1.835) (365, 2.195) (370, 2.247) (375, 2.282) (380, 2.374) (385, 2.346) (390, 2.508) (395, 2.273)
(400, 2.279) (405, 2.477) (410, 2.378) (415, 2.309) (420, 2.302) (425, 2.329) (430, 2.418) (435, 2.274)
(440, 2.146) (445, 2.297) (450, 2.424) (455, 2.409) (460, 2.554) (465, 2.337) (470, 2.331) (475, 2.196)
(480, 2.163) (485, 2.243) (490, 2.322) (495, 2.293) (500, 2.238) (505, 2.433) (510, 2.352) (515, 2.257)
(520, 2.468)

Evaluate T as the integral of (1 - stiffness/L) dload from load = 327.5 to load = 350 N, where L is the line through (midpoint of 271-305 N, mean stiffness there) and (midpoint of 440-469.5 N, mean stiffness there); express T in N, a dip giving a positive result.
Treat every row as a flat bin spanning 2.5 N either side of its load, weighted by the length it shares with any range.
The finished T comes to 7.1 N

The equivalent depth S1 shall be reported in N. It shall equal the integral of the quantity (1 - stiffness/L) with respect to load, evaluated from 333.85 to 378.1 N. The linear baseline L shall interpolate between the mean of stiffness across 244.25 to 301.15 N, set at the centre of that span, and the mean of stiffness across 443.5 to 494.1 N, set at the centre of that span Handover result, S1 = 7.1 N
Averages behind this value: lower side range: 2.24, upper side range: 2.33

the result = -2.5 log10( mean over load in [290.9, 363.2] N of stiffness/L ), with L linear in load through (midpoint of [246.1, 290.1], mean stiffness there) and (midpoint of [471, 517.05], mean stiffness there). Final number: 0.281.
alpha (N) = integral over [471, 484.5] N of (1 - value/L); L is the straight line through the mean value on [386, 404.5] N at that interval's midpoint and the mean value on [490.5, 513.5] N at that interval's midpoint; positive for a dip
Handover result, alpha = 0.74 N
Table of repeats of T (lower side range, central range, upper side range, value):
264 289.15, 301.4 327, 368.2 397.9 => 3.8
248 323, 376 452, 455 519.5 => -2.3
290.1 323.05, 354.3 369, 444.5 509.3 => 1.0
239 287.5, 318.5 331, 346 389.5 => 4.5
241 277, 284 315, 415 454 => 2.8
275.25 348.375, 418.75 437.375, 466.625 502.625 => -1.7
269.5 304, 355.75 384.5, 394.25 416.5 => 1.5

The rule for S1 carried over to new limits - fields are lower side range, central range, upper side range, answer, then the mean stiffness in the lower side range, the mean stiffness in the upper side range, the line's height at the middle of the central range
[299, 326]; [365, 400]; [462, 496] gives -4.10 N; 1.94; 2.27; 2.08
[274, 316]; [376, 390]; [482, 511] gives -0.89 N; 2.18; 2.31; 2.24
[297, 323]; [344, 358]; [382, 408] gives 2.56 N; 1.98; 2.38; 2.17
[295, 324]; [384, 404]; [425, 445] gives -1.64 N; 1.97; 2.29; 2.18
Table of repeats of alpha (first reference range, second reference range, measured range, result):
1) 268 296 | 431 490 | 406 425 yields -0.22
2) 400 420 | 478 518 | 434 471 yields -0.34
